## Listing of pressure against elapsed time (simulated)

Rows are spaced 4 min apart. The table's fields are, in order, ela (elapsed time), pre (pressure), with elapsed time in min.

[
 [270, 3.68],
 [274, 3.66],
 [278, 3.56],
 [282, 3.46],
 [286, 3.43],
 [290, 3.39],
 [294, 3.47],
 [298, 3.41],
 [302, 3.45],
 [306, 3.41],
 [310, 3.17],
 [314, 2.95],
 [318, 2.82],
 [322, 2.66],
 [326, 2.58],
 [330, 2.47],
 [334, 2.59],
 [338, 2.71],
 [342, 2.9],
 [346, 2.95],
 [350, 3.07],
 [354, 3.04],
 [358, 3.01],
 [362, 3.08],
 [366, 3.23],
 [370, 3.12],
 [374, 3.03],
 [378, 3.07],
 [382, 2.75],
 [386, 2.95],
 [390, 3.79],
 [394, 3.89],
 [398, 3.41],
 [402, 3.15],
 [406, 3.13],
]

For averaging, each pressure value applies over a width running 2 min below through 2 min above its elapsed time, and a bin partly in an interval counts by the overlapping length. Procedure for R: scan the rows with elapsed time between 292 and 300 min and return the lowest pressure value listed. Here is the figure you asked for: 3.41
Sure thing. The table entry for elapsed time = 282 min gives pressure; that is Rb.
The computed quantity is 3.46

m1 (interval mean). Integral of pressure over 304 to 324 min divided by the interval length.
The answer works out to 3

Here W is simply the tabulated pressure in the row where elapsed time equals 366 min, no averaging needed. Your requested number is 3.23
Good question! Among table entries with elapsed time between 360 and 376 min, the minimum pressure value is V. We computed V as 3.03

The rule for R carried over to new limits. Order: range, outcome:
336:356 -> 2.71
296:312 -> 3.17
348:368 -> 3.01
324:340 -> 2.47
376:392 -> 2.75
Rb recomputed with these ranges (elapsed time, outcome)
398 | 3.41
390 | 3.79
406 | 3.13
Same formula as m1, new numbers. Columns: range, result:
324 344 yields 2.65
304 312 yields 3.29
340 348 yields 2.92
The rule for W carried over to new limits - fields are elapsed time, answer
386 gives 2.95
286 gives 3.43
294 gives 3.47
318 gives 2.82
